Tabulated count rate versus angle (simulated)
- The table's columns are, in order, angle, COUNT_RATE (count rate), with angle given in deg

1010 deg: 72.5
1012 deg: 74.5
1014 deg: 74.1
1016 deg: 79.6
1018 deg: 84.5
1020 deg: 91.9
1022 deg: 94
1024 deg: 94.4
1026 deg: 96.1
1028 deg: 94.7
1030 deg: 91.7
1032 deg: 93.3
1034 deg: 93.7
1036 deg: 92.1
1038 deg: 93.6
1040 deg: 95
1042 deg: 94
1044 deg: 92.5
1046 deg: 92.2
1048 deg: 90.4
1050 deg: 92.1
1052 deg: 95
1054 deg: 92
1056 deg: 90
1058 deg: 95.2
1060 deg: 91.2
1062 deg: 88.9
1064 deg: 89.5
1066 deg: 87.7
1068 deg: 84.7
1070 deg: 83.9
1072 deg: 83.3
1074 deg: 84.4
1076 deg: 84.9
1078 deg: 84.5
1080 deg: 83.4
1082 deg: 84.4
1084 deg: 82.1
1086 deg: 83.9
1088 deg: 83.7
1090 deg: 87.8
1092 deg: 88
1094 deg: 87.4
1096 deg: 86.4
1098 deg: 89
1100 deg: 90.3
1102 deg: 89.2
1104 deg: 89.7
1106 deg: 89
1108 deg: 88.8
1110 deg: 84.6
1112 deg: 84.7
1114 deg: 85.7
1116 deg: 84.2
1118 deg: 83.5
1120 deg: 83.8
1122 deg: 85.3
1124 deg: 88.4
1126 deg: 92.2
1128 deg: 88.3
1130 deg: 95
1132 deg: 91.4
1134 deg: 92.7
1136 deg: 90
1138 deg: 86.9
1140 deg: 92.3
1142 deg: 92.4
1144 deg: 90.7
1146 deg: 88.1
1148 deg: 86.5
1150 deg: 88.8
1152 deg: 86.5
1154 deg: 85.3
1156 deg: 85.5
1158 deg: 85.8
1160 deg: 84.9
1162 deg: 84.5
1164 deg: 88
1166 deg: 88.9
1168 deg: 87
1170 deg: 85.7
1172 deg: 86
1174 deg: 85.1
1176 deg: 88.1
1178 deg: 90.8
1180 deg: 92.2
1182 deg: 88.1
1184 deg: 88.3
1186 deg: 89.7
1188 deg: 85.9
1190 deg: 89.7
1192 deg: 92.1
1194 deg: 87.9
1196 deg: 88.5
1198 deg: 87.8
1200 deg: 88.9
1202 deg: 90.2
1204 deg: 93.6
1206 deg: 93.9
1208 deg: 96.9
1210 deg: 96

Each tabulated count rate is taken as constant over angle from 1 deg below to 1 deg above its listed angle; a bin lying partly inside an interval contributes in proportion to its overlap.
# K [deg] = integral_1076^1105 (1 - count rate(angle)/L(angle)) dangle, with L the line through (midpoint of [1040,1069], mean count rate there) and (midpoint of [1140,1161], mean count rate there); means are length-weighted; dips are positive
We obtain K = 1.1 deg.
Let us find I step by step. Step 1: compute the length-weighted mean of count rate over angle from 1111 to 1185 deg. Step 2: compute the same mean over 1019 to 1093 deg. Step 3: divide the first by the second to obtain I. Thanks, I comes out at 1.0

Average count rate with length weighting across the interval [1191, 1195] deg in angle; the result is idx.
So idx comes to 90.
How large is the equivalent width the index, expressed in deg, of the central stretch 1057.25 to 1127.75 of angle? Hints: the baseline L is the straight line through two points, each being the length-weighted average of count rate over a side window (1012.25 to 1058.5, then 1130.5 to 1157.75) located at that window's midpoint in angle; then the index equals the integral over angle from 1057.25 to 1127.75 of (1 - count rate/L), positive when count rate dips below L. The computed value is 2.6 deg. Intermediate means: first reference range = 91.1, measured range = 86.7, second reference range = 89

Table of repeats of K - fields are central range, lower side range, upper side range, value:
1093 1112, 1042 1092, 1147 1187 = -0.08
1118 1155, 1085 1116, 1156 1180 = -0.83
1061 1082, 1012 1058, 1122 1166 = 1.10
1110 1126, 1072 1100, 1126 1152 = 0.51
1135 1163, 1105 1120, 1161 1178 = -0.41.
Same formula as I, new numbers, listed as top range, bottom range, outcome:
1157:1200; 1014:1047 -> 0.96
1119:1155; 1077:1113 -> 1.03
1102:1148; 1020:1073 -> 0.97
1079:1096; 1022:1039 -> 0.91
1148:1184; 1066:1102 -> 1.02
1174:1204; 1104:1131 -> 1.02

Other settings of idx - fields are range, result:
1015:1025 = 88.9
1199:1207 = 91.7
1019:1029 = 94.2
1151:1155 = 85.9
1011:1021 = 80.9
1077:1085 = 83.6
